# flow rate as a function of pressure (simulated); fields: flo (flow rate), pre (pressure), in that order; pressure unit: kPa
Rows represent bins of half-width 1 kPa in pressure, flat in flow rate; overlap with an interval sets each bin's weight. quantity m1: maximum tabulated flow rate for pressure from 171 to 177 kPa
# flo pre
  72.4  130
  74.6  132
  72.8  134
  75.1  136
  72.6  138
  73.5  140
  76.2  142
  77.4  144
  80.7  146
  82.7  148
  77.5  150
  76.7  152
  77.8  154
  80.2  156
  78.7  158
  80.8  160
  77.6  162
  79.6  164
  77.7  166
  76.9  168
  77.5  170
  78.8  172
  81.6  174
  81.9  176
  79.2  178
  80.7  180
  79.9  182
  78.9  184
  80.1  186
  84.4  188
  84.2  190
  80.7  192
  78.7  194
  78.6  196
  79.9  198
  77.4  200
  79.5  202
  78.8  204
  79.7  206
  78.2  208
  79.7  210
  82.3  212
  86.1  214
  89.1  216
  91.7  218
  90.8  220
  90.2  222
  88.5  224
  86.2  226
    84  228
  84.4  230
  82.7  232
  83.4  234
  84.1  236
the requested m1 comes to 81.9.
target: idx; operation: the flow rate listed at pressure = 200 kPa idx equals 77.4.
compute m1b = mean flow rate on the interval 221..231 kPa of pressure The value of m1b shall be 86.7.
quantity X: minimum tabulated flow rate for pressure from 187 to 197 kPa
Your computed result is 78.6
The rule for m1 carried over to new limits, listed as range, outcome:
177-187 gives 80.7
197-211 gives 79.9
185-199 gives 84.4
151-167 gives 80.8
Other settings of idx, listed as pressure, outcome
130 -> 72.4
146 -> 80.7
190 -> 84.2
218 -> 91.7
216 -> 89.1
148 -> 82.7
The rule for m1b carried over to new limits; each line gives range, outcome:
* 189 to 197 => 80.6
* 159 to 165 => 79.3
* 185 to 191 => 82.9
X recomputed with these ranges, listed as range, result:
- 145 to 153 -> 76.7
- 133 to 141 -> 72.6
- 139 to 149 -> 73.5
